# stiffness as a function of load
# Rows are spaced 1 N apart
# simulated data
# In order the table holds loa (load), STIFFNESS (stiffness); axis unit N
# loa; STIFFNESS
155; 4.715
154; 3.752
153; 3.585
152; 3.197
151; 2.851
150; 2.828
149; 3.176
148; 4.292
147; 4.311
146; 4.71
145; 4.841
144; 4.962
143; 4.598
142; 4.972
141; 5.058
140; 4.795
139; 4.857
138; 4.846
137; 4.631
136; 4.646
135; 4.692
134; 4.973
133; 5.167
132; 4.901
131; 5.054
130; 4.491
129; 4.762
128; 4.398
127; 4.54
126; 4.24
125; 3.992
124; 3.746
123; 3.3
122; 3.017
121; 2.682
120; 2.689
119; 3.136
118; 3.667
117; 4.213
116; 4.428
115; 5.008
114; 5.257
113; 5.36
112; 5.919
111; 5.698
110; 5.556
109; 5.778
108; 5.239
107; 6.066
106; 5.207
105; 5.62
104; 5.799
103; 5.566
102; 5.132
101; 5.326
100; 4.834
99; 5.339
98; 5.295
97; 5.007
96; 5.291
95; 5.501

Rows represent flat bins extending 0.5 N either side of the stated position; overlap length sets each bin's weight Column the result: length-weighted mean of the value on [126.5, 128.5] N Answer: 4.47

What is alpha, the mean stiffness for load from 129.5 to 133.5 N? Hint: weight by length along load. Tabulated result 4.9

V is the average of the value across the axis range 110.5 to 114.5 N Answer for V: 5.56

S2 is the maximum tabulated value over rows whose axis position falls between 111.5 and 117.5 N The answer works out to 5.919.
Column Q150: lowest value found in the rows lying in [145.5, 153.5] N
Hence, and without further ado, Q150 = 2.828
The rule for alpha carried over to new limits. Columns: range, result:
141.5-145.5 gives 4.84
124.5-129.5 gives 4.39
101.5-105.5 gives 5.53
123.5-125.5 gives 3.87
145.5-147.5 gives 4.51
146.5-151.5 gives 3.49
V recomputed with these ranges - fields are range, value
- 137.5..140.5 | 4.83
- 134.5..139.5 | 4.73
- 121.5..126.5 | 3.66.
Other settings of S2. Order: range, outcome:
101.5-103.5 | 5.566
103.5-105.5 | 5.799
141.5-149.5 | 4.972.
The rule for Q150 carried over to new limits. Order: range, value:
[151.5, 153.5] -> 3.197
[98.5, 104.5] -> 4.834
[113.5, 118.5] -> 3.667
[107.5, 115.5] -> 5.008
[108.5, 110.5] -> 5.556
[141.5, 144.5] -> 4.598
